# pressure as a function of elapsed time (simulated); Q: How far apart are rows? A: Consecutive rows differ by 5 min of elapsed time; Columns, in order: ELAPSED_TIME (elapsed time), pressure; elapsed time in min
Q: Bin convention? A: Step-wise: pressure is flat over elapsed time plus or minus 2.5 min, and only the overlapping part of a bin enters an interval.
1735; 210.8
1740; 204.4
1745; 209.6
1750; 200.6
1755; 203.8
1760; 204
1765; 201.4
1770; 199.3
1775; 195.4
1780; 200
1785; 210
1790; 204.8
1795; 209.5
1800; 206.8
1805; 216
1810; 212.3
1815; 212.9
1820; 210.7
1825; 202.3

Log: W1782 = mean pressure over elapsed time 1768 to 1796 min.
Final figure 203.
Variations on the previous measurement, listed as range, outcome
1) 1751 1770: 202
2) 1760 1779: 200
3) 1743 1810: 205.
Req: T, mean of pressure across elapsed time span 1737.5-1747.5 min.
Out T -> 207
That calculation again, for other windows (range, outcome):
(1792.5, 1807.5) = 211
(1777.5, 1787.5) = 205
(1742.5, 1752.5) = 205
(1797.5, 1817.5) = 212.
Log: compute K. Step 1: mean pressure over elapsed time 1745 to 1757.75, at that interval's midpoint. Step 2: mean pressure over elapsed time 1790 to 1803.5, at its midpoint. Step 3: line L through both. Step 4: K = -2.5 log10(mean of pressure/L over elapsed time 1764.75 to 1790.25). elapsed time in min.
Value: 0.025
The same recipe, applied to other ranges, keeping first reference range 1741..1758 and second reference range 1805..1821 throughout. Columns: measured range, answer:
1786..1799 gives 0.01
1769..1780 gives 0.05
